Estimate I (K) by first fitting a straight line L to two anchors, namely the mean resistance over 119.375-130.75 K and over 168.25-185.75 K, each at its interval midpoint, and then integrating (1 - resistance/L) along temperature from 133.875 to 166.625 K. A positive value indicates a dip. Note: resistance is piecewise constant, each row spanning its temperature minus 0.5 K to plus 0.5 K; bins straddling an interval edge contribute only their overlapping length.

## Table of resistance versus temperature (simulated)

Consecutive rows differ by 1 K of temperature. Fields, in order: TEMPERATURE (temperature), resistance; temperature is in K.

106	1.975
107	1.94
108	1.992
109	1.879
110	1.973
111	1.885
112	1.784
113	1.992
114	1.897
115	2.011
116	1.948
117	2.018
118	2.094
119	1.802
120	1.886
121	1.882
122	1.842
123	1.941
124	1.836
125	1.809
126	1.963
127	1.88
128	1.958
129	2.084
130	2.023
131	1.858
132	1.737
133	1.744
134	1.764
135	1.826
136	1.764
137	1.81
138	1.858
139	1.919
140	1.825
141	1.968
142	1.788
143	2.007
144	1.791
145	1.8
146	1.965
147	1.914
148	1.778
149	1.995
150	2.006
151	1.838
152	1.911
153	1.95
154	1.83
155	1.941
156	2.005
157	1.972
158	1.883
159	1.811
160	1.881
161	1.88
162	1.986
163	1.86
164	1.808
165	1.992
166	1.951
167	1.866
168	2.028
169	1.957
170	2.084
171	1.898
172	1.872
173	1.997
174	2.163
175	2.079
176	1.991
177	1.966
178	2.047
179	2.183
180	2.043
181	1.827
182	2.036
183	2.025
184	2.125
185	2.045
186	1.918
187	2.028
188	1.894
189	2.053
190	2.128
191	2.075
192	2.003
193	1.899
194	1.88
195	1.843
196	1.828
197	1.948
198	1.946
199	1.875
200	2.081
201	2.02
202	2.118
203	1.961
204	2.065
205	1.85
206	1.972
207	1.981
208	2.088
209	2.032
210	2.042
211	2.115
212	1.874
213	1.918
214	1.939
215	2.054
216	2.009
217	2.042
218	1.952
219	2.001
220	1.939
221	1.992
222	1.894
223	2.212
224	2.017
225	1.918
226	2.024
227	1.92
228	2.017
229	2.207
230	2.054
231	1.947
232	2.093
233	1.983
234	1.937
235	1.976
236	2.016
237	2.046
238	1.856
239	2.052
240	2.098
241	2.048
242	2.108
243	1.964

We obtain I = 1.3 K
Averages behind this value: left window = 1.92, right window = 2.02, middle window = 1.89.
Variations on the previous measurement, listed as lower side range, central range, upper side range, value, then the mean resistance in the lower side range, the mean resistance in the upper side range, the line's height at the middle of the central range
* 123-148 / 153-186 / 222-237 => -0.8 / 1.87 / 2.02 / 1.92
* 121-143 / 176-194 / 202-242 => -0.6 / 1.87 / 2.01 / 1.95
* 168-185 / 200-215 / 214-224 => 0.1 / 2.02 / 2.01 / 2.01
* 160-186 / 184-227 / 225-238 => 0.2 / 1.98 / 2.01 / 2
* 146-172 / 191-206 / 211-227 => 0.1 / 1.92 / 1.99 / 1.96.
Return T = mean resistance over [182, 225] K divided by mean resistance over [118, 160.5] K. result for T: 1.06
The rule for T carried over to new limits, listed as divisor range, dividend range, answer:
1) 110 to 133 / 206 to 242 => 1.05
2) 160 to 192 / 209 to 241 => 1.01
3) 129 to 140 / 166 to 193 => 1.09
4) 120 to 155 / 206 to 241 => 1.07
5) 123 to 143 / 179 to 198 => 1.06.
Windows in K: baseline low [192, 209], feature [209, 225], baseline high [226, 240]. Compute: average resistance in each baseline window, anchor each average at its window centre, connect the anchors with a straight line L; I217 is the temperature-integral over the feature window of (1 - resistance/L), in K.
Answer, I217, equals -0.1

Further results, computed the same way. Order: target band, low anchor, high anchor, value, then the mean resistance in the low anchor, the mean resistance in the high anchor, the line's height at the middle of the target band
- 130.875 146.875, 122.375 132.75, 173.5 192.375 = 0.7 K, 1.9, 2.03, 1.93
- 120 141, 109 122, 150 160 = 0.5 K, 1.93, 1.91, 1.92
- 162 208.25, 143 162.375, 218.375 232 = -0.7 K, 1.9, 2.01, 1.95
